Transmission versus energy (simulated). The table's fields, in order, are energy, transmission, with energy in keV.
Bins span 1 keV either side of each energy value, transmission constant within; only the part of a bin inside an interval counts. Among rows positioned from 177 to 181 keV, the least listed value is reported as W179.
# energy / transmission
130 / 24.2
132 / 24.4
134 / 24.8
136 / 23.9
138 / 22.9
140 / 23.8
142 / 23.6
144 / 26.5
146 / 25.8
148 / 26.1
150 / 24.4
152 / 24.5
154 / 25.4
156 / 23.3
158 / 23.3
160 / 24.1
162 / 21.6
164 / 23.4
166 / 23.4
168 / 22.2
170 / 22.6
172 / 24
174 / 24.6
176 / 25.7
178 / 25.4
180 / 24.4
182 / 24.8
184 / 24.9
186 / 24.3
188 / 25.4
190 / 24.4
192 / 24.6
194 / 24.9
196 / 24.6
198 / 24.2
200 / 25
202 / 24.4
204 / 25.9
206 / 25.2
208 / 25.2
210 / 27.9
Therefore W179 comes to 24.4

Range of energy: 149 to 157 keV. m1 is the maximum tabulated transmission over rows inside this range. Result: 25.4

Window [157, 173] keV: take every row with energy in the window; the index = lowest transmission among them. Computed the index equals 21.6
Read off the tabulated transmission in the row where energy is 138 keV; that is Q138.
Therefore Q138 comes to 22.9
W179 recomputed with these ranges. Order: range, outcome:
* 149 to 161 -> 23.3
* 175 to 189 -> 24.3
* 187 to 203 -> 24.2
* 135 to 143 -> 22.9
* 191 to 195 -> 24.6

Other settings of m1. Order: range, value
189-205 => 25.9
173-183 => 25.7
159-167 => 24.1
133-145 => 26.5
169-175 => 24.6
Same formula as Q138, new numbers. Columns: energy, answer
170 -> 22.6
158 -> 23.3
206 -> 25.2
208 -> 25.2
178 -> 25.4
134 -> 24.8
